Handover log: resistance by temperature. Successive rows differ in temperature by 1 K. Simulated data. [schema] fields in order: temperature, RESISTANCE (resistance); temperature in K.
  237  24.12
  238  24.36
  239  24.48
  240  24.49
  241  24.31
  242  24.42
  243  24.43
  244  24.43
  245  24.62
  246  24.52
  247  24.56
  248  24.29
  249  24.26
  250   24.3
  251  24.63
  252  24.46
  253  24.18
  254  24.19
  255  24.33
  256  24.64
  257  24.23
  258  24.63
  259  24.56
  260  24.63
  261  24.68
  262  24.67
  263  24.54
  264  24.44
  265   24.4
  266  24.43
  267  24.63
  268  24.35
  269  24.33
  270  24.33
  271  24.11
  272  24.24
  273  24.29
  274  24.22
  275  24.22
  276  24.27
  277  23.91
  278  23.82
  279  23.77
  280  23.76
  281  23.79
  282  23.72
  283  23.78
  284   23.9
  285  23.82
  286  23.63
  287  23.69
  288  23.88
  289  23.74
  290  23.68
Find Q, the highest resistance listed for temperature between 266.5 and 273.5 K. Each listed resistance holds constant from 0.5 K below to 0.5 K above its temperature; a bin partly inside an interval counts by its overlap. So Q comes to 24.63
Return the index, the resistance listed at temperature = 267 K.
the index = 24.63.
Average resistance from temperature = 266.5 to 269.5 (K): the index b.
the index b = 24.4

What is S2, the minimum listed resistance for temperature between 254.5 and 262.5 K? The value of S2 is 24.23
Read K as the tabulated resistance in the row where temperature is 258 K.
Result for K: 24.63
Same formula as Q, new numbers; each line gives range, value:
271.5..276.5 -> 24.29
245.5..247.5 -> 24.56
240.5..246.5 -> 24.62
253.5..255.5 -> 24.33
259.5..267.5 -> 24.68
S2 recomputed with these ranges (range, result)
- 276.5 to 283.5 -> 23.72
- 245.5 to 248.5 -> 24.29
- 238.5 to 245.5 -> 24.31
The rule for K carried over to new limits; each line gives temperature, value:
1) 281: 23.79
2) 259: 24.56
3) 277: 23.91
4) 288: 23.88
